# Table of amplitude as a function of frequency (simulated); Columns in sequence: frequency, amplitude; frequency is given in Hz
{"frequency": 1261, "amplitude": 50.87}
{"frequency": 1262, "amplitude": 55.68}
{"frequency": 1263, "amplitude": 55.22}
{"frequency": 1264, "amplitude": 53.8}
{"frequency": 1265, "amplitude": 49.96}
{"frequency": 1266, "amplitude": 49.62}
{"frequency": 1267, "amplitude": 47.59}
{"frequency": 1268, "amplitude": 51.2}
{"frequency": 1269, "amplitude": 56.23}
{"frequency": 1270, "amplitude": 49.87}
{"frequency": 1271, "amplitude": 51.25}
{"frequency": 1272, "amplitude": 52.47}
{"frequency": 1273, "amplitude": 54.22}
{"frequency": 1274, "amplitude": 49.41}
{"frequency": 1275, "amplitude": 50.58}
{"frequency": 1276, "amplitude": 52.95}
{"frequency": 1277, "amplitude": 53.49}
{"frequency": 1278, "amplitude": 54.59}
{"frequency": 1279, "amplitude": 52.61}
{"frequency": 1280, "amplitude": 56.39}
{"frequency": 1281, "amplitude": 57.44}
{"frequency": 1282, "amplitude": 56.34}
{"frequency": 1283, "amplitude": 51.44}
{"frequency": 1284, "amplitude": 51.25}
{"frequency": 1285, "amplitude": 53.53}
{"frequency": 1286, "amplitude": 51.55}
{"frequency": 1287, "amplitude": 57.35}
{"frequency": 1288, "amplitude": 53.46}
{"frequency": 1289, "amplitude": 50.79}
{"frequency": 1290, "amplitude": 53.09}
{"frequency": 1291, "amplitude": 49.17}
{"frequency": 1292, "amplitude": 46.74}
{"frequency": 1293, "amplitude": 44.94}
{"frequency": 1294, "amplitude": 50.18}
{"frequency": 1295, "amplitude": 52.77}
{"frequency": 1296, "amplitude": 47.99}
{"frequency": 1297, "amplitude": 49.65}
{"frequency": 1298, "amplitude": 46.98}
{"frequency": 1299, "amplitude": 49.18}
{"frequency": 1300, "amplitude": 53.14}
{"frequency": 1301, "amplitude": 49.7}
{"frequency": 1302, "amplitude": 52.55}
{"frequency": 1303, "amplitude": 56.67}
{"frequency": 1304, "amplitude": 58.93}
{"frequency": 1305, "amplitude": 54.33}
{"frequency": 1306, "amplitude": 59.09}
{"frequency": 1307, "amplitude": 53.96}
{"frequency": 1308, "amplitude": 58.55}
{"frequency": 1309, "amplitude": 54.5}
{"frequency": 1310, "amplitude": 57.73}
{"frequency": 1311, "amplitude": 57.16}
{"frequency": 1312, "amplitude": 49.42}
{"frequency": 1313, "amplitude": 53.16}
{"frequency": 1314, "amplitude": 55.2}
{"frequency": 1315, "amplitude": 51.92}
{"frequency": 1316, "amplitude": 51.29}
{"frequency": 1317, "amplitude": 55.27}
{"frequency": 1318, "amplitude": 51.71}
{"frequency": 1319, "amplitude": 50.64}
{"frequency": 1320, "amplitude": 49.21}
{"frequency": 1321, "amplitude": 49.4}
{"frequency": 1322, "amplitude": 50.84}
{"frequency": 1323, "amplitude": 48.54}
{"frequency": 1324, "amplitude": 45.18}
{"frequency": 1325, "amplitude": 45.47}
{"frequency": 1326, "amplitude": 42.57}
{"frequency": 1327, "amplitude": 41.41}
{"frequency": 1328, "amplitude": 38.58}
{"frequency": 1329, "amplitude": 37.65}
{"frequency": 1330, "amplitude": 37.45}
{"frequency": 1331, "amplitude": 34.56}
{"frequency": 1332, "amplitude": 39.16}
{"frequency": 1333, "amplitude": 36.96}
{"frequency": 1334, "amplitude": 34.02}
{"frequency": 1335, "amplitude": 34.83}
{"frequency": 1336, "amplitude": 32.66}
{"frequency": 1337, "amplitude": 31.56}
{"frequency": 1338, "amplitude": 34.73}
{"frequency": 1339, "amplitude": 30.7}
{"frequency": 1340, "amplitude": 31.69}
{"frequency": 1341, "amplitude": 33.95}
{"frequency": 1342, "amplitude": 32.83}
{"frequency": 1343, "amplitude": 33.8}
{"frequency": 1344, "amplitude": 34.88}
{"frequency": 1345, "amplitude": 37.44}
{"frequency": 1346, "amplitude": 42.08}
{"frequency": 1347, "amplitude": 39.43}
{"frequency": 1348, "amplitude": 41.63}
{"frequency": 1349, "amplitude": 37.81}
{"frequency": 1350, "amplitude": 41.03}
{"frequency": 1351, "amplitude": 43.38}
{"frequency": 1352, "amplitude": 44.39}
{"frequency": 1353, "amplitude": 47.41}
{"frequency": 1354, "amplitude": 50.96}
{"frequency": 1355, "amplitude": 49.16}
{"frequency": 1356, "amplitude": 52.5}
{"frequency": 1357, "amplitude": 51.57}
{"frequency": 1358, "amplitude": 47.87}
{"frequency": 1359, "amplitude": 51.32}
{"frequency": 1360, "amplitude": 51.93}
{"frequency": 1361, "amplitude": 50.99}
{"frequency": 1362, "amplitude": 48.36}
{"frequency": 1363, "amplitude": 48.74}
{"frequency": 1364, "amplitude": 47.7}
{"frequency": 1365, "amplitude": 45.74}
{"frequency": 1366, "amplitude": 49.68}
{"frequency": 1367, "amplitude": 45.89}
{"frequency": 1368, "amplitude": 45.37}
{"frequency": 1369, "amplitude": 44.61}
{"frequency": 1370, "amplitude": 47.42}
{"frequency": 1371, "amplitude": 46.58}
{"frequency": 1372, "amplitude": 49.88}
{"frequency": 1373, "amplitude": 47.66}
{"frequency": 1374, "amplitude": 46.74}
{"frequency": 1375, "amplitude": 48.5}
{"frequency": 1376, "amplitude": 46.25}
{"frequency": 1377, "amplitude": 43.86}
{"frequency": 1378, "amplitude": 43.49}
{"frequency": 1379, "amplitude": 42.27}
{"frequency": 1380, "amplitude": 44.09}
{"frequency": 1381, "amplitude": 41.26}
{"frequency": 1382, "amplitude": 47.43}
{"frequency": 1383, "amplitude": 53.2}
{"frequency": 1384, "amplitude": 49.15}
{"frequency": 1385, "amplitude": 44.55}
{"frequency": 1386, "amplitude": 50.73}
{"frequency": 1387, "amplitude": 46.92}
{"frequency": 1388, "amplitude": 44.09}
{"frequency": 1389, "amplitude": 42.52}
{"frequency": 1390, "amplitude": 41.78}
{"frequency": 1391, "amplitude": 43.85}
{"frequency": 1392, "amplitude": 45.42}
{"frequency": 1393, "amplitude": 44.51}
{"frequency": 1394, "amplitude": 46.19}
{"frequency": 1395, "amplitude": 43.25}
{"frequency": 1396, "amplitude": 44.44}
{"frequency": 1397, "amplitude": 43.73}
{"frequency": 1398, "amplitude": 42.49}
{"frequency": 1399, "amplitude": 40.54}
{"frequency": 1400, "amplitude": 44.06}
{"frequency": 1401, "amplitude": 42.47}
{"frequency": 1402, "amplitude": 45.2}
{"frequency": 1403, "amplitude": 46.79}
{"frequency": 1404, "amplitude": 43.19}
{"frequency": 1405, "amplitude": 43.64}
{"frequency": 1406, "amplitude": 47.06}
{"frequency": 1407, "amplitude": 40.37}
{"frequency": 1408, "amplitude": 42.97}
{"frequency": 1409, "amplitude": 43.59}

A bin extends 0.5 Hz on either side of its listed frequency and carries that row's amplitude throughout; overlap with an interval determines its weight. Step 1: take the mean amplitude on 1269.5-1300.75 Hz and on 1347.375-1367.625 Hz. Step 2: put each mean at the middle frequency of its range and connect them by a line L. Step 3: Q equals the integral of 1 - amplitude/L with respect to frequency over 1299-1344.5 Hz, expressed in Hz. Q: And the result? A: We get 3.77 Hz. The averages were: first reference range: 51.8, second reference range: 47.3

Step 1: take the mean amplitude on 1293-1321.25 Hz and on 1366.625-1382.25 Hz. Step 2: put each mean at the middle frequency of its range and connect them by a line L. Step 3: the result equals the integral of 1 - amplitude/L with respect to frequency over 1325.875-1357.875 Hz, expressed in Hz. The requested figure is 6.4 Hz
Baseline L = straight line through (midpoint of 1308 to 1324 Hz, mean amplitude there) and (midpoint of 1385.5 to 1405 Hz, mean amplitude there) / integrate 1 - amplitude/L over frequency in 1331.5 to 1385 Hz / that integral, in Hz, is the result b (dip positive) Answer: 5.1 Hz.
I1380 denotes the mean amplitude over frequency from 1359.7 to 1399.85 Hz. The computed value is 46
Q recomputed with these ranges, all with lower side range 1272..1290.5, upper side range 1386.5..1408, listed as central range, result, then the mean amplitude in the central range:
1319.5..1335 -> 2.4 Hz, 41.8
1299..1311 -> -0.9 Hz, 55.2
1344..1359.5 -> 0.9 Hz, 44.9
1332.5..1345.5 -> 4.0 Hz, 33.8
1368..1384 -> -0.2 Hz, 46.3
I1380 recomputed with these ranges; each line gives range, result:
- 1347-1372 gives 47.1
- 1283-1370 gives 46.7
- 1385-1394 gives 45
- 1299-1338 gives 47.6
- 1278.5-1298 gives 51.8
